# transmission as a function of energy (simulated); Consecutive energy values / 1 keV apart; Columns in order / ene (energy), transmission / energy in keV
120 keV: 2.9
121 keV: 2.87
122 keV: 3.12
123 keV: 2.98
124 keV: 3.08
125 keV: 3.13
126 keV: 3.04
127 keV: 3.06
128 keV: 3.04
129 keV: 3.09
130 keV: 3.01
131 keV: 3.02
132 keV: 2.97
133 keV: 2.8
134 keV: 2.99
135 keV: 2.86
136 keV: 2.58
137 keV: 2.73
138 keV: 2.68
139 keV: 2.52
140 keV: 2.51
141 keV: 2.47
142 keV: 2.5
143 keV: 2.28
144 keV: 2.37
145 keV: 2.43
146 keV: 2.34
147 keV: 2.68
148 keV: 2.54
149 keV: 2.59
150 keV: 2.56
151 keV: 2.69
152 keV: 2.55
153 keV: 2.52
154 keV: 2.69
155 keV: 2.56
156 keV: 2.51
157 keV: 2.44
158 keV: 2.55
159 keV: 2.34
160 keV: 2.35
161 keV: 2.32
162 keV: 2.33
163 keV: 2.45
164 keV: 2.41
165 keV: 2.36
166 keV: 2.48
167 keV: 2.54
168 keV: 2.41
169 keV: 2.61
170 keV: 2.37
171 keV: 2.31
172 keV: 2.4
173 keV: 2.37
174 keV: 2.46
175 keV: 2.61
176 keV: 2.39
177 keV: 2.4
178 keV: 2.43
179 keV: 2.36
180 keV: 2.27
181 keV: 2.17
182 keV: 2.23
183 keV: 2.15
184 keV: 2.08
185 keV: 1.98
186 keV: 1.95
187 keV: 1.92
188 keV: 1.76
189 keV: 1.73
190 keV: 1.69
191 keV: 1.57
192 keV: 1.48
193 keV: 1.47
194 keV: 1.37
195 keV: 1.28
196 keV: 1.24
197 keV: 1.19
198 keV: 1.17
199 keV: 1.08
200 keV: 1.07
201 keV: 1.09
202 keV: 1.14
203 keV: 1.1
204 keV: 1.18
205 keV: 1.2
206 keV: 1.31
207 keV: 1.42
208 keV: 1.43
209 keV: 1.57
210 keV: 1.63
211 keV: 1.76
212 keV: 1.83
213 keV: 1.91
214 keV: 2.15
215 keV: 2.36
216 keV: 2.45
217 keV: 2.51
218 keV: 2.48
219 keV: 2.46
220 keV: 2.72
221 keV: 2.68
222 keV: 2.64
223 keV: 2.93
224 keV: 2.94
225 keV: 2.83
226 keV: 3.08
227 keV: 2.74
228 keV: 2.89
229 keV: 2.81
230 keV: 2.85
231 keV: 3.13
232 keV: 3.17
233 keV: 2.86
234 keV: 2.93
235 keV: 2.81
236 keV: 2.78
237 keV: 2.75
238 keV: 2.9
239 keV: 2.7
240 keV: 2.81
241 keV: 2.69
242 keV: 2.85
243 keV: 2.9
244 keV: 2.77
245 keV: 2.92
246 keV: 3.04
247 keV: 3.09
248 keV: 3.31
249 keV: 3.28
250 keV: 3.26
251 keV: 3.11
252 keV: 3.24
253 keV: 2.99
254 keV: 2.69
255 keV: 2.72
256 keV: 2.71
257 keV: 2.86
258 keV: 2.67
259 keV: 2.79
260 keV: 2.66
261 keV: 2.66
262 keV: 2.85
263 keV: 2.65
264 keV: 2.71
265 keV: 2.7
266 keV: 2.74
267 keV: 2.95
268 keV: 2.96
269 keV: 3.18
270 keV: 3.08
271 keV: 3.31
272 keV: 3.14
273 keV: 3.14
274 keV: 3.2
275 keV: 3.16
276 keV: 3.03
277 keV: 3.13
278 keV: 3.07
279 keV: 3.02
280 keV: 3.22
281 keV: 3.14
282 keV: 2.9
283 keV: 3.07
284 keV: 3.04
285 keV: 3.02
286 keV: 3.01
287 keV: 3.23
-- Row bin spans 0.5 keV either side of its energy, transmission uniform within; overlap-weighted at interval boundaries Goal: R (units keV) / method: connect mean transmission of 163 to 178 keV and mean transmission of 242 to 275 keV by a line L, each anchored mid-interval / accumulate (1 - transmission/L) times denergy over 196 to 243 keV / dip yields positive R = 8.7 keV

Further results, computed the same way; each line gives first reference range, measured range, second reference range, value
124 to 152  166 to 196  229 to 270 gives 7.5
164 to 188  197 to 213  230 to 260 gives 7.6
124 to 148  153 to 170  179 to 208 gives -1.9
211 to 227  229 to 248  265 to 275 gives -1.2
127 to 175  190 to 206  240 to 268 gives 8.6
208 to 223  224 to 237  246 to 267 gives -2.3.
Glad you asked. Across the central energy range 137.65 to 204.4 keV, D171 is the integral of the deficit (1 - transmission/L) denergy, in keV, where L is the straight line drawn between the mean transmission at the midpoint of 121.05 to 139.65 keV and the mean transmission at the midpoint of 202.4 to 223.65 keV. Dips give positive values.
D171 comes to 9.5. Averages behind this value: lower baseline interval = 2.92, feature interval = 2.14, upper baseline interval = 1.99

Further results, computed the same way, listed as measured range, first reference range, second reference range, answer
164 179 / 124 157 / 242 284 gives 1.8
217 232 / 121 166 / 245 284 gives 0.4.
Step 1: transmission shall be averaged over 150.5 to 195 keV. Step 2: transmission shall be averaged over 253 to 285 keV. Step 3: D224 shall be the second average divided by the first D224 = 1.31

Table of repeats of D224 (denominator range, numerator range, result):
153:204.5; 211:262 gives 1.37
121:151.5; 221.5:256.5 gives 1.06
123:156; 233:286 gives 1.09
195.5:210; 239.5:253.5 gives 2.43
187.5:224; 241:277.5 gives 1.70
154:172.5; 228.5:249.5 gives 1.20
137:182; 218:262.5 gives 1.17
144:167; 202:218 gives 0.69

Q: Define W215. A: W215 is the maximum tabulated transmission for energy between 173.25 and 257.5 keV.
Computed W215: 3.31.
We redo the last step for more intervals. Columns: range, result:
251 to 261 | 3.24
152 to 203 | 2.69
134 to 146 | 2.99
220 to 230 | 3.08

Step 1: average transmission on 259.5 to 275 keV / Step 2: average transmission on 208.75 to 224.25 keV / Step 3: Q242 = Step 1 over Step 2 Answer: 1.27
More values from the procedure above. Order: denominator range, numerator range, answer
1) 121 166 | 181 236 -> 0.76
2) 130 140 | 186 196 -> 0.57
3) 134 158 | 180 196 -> 0.70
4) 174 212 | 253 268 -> 1.64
